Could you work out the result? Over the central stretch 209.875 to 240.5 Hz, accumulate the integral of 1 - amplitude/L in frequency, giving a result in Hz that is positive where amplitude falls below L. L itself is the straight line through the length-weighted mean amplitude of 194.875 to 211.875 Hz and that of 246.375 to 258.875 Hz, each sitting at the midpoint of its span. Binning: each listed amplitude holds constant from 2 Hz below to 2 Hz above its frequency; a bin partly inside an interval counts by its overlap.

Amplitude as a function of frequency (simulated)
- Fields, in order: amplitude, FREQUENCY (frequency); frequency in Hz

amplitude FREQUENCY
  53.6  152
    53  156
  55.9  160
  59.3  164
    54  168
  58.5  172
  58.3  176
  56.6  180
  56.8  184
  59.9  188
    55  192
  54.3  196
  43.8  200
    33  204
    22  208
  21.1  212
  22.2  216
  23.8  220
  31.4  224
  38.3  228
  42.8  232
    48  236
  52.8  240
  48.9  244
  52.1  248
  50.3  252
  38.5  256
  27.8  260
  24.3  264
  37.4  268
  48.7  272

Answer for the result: 4.79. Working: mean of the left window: 35.6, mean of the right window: 45.5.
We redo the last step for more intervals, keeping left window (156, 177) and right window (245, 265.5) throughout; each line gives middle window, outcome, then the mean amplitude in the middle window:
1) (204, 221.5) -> 8.9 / 23.5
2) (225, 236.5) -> 0.7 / 41.4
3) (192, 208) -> 2.6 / 42.4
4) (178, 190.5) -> -1.0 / 57.7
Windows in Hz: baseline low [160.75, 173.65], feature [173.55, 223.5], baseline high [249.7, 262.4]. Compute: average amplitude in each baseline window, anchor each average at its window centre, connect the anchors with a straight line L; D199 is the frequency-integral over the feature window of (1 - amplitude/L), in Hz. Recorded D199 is 9.1 Hz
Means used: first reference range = 57.1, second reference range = 38.7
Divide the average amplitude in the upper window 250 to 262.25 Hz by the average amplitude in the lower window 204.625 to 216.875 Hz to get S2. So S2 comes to 1.7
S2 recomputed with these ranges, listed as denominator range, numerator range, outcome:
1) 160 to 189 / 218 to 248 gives 0.72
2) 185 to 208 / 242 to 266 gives 0.85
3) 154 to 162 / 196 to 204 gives 0.80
